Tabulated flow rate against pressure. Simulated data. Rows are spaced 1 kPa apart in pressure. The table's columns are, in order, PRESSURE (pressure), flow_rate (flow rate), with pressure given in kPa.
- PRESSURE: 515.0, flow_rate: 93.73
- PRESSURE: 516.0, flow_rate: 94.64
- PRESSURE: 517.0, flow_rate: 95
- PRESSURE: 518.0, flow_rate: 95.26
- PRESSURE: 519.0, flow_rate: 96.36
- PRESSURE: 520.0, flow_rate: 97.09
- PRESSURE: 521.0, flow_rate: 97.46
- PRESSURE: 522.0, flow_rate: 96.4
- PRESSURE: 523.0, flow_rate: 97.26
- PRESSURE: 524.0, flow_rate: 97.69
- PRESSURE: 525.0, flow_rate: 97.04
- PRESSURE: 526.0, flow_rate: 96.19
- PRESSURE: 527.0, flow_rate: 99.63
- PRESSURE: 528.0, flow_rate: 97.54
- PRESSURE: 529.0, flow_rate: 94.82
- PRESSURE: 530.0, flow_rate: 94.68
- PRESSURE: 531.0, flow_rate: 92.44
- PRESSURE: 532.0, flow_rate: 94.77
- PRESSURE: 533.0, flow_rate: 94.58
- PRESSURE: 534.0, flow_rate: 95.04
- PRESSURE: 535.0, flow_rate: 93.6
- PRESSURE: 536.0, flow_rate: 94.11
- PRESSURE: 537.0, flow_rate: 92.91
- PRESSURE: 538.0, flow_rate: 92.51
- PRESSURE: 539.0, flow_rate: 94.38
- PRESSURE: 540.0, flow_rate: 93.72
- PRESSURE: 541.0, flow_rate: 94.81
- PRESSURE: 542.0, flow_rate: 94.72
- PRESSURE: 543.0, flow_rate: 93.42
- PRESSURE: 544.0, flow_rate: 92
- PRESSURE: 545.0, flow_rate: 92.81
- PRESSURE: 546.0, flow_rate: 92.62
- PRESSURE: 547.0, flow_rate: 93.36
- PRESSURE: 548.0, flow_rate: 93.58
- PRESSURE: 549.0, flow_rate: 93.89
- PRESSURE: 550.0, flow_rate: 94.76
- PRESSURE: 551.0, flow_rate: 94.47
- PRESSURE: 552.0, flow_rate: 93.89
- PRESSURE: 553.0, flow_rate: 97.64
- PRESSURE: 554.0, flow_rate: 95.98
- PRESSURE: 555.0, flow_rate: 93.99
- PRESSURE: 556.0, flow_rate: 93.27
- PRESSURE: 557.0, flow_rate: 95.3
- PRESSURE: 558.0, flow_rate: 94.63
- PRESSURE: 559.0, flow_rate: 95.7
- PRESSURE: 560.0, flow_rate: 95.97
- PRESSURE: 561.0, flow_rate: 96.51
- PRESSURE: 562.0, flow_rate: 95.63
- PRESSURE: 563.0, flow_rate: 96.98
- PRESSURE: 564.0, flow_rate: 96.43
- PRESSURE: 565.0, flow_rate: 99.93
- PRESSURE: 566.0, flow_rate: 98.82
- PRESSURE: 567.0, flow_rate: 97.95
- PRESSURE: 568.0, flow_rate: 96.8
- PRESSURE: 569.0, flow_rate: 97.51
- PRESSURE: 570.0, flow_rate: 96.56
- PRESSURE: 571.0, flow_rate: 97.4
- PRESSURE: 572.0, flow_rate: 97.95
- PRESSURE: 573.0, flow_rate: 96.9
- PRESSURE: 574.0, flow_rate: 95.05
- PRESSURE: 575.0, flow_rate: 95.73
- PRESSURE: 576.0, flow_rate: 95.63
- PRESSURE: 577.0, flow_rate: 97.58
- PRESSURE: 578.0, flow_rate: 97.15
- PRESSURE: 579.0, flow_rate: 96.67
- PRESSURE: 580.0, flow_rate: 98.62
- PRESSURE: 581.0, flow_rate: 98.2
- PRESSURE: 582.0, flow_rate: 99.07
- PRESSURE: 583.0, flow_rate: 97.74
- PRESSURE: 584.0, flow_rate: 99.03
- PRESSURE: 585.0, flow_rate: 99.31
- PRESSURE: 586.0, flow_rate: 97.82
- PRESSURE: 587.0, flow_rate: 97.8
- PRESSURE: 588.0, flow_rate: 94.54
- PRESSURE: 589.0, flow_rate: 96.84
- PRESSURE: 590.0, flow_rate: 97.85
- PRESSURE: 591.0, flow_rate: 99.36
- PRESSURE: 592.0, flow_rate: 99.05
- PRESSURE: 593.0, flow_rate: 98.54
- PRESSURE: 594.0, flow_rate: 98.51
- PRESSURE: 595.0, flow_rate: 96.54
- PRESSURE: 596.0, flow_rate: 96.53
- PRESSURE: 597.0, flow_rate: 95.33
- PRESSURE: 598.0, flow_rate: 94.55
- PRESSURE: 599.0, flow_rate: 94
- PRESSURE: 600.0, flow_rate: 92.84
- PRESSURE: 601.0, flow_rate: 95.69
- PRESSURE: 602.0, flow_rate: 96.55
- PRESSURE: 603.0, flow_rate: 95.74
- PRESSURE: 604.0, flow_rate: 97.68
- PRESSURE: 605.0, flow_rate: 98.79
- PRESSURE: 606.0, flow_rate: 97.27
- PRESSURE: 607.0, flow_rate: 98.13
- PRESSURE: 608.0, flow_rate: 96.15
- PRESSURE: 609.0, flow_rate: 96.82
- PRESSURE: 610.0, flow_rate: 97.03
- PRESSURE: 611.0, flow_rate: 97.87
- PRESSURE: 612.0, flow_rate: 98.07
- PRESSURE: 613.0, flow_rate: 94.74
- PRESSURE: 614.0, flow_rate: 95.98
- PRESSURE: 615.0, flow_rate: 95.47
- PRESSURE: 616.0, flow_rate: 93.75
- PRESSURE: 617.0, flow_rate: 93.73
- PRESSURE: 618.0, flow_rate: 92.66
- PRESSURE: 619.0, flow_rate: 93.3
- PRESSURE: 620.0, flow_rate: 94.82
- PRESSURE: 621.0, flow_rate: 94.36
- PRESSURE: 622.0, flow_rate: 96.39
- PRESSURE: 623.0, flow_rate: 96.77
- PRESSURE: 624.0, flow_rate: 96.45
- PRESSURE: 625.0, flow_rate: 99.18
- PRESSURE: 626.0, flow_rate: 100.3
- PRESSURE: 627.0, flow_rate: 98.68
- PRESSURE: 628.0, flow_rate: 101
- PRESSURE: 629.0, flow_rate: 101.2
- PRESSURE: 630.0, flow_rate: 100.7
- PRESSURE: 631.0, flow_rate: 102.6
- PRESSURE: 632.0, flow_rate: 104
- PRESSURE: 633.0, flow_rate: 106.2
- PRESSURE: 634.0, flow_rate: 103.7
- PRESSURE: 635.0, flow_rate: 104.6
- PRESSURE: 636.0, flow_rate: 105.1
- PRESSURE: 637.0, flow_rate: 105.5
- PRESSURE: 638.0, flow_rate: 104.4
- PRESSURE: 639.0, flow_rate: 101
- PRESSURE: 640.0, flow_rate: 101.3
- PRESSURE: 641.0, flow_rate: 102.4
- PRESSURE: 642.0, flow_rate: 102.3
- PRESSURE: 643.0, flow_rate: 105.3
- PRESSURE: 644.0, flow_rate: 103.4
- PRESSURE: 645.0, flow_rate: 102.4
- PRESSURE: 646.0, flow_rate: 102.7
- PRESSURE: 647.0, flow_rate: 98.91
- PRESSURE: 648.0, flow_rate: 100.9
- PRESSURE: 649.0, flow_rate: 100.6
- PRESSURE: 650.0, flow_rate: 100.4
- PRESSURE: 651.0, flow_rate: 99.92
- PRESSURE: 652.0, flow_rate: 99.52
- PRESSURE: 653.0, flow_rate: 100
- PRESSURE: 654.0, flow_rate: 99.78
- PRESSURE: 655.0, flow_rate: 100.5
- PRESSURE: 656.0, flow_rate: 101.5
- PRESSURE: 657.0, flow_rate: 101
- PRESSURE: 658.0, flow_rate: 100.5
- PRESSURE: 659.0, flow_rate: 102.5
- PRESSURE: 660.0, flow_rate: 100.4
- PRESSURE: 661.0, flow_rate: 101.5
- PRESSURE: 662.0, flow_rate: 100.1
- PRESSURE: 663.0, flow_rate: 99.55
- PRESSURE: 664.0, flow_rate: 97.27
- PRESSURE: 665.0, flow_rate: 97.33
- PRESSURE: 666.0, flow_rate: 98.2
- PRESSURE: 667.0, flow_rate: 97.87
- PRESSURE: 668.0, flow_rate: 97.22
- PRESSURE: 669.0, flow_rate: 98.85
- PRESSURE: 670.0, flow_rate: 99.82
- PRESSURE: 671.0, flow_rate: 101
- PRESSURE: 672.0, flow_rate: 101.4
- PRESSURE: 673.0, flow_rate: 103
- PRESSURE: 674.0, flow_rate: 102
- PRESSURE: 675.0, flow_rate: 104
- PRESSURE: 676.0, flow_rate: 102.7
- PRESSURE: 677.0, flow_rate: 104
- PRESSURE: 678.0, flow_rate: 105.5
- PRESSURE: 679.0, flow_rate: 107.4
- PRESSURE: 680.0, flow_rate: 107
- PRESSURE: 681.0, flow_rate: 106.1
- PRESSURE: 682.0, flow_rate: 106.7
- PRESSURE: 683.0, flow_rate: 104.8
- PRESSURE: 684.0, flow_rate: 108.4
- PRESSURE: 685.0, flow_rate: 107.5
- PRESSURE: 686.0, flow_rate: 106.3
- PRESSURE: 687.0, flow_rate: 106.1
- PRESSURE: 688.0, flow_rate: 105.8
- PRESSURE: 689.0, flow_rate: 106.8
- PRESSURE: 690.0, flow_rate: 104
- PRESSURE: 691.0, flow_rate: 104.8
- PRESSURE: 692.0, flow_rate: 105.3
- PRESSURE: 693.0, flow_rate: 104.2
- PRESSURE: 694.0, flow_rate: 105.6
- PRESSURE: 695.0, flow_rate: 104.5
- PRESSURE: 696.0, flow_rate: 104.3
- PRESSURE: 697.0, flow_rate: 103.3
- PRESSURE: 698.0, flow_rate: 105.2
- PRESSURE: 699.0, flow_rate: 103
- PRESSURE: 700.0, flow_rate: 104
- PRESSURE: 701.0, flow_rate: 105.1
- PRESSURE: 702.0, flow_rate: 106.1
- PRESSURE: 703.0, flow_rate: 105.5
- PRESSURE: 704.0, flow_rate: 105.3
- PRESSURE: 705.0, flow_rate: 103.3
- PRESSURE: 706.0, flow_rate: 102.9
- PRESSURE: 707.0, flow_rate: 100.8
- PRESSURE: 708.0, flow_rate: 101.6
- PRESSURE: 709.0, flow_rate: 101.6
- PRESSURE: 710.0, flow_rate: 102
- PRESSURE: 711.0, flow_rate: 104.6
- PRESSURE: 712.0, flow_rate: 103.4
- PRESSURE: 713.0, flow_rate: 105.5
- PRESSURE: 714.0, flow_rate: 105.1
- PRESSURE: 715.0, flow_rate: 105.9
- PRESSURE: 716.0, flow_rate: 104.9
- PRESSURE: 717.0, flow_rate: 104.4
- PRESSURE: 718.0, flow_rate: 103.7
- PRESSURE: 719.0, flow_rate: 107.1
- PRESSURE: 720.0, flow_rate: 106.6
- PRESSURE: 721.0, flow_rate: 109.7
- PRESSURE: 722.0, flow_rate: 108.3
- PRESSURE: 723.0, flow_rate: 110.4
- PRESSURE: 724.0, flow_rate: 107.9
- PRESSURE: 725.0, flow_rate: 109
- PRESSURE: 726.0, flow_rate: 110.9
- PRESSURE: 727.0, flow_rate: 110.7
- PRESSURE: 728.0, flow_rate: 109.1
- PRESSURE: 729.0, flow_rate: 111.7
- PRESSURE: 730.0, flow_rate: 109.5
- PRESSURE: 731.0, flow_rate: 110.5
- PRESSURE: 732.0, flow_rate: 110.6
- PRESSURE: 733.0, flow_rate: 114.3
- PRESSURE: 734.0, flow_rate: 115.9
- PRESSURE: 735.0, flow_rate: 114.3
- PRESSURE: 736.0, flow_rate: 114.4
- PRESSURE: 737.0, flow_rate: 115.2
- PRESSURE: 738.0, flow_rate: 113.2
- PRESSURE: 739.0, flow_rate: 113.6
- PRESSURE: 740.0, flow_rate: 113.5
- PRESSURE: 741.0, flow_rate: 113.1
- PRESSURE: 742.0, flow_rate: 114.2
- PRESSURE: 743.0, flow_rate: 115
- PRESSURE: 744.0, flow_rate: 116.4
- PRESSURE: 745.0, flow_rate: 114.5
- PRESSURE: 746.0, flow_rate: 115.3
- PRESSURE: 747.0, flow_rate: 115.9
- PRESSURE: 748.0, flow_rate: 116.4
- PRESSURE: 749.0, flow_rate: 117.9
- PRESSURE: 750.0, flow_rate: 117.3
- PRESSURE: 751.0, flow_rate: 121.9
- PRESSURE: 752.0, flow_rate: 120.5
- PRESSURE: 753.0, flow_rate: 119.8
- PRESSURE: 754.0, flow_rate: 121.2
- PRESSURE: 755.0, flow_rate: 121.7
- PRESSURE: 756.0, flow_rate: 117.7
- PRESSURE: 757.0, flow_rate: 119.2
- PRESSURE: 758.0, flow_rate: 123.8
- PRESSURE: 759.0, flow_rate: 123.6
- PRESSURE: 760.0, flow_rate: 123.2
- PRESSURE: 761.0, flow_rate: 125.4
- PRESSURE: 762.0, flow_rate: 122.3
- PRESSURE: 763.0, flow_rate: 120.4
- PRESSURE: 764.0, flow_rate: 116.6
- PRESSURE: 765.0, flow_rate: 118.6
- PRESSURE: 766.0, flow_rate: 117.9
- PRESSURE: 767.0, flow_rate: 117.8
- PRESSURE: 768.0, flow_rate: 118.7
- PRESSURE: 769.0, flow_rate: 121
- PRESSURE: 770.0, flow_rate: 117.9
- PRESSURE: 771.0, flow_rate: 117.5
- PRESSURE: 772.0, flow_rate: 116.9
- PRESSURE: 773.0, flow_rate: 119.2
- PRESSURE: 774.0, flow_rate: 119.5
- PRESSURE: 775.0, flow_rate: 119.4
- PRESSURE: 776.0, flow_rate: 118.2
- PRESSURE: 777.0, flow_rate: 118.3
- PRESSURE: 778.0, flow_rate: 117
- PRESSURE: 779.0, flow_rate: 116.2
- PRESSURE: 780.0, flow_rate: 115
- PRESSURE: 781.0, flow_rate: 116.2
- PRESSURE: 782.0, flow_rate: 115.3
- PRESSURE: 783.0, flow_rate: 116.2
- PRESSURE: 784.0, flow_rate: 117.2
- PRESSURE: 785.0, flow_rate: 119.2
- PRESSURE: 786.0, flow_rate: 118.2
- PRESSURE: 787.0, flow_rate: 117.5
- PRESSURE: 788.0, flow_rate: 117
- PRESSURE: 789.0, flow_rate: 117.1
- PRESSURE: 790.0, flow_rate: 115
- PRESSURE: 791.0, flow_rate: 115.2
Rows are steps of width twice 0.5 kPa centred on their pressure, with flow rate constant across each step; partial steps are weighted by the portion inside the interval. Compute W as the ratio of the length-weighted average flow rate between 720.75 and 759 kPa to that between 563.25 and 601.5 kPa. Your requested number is 1.18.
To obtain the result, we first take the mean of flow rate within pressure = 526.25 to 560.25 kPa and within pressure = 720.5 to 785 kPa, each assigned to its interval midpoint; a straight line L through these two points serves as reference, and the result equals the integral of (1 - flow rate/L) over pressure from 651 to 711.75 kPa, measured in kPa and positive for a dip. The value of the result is 3.3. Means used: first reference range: 94.5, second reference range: 116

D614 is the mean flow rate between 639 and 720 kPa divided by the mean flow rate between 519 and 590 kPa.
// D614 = 1.1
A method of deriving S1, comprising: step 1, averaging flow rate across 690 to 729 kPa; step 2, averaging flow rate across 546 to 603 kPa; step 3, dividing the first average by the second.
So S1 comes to 1.1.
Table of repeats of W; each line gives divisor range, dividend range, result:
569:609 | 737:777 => 1.22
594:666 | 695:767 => 1.13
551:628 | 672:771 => 1.14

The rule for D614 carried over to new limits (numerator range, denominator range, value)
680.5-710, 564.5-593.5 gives 1.07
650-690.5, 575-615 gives 1.05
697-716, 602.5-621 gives 1.08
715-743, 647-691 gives 1.08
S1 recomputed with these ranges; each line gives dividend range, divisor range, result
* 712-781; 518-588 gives 1.20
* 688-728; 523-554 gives 1.11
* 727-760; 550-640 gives 1.19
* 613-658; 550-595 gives 1.03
